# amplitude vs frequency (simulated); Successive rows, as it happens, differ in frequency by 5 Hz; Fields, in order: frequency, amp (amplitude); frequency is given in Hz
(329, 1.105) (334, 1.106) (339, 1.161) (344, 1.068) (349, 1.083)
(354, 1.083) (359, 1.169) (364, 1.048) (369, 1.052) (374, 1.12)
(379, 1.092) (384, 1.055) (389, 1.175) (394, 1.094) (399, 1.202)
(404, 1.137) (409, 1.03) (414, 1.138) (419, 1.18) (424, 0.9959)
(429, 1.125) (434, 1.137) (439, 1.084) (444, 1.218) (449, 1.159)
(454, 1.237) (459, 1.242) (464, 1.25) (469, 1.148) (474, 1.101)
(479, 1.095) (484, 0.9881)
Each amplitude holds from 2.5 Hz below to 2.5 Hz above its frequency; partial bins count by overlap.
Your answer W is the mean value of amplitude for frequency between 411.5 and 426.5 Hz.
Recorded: 1.1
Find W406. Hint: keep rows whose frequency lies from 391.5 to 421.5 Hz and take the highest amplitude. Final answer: 1.202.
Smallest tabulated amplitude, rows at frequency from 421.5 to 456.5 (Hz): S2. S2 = 0.9959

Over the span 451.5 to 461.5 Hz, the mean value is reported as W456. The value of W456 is 1.24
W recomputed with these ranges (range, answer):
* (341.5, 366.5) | 1.09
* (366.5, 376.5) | 1.09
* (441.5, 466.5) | 1.22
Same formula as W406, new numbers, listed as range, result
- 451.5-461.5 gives 1.242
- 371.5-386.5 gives 1.12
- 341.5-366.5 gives 1.169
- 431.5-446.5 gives 1.218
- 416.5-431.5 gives 1.18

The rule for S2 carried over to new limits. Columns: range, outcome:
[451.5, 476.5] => 1.101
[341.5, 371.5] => 1.048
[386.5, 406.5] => 1.094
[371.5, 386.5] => 1.055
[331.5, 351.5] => 1.068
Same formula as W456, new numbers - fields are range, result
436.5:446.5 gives 1.15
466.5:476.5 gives 1.12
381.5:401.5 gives 1.13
